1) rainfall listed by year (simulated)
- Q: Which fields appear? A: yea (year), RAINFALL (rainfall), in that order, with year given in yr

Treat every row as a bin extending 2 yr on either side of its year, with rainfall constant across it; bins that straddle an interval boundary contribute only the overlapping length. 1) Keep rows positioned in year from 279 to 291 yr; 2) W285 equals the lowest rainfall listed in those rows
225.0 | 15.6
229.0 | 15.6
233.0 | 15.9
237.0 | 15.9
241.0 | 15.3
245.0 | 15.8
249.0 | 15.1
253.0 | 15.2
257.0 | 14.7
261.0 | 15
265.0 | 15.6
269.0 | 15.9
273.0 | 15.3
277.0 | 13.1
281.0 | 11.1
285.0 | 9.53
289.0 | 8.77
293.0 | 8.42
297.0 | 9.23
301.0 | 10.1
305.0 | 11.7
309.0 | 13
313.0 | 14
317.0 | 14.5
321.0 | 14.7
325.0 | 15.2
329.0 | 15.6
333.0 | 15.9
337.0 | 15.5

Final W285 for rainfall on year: 8.77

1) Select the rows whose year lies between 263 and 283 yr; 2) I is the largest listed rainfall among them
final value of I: 15.9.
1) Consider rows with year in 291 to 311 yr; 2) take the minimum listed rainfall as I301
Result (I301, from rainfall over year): 8.42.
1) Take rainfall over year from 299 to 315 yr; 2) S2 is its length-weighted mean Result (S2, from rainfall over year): 12.2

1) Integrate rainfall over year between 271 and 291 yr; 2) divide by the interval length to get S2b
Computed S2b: 11.6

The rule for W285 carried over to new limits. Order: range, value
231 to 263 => 14.7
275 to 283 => 11.1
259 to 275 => 15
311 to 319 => 14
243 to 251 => 15.1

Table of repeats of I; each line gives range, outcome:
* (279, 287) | 11.1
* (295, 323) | 14.7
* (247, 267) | 15.6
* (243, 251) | 15.8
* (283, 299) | 9.53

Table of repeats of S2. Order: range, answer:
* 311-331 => 14.8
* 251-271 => 15.3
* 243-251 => 15.4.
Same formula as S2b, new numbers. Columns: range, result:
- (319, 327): 14.9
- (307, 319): 13.8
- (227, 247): 15.7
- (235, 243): 15.6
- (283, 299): 8.99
